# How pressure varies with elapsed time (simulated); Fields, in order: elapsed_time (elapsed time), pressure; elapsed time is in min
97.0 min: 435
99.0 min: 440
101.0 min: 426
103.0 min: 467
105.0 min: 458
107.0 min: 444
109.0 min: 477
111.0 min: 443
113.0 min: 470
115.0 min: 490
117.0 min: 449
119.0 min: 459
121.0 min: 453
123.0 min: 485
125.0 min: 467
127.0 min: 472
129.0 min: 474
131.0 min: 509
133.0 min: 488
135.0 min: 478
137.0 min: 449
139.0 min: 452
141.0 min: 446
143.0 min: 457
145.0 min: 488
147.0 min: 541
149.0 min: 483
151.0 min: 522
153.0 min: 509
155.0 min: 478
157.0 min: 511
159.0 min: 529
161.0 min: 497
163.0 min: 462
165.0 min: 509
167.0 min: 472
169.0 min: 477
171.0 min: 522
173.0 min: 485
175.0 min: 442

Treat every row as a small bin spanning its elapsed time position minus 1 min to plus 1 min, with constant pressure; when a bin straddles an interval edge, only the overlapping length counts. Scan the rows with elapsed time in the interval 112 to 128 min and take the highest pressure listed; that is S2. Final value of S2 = 490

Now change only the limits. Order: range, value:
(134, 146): 488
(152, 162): 529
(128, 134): 509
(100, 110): 477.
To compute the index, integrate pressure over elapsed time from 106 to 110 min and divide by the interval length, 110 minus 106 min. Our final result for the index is 460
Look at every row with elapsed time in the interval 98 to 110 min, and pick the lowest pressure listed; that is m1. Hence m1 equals 426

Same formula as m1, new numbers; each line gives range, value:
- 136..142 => 446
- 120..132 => 453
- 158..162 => 497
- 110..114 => 443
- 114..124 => 449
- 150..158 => 478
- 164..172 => 472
